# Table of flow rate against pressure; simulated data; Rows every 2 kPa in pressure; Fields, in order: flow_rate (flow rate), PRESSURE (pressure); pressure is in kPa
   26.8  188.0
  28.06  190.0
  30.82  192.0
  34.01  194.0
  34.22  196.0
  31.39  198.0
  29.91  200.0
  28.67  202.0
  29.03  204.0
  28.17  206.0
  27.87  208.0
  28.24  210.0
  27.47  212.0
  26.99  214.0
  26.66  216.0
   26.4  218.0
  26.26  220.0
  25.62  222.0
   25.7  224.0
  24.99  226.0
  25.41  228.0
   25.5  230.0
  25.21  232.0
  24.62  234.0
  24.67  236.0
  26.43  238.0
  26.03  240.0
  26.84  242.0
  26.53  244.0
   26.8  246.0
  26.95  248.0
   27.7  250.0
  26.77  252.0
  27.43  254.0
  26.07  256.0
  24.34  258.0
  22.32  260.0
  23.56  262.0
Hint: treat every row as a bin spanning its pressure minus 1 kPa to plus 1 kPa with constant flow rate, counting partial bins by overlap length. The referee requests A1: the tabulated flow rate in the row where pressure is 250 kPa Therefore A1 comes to 27.7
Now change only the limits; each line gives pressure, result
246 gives 26.8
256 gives 26.07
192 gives 30.82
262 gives 23.56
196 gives 34.22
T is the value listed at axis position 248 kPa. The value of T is 26.95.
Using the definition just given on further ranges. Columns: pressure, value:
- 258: 24.34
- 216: 26.66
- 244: 26.53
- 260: 22.32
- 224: 25.7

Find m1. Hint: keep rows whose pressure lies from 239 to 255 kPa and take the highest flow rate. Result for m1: 27.7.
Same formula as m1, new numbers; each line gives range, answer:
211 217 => 27.47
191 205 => 34.22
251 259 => 27.43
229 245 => 26.84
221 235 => 25.7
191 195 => 34.01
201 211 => 29.03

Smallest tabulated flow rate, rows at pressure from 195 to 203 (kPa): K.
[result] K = 28.67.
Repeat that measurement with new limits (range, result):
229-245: 24.62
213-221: 26.26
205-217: 26.66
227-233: 25.21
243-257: 26.07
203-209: 27.87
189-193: 28.06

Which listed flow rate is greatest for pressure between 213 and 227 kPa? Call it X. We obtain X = 26.99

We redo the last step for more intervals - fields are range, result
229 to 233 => 25.5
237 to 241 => 26.43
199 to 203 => 29.91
